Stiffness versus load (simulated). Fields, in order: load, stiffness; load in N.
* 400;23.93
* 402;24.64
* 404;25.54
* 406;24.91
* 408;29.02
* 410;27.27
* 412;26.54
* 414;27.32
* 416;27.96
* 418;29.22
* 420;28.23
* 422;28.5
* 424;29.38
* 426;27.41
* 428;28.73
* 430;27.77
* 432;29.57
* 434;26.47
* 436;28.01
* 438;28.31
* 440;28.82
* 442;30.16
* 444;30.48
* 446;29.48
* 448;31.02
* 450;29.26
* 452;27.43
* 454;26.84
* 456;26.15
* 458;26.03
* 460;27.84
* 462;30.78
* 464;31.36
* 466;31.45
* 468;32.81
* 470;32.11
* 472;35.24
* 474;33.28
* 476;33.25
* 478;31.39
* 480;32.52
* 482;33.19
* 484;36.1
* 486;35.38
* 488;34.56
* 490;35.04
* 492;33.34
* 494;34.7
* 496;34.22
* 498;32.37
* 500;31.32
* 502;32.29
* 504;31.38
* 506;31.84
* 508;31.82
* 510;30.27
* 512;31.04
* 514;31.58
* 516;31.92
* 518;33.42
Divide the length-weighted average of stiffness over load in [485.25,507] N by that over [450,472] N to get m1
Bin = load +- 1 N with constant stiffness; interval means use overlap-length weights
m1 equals 1.13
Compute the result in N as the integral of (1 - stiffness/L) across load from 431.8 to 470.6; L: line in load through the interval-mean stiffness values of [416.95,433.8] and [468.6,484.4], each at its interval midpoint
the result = 2.16 N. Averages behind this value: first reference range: 28.5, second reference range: 33.3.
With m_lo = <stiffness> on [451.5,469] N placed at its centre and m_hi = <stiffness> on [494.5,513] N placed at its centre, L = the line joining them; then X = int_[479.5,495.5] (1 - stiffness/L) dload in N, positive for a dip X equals -1.86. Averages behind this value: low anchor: 29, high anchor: 31.9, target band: 34.4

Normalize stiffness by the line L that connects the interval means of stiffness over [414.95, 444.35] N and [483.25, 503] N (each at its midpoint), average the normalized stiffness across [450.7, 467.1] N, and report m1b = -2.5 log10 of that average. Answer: 0.09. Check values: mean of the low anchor 28.6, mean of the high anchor 33.9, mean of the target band 28.5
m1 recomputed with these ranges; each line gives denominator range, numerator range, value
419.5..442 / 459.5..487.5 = 1.15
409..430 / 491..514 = 1.15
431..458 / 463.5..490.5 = 1.17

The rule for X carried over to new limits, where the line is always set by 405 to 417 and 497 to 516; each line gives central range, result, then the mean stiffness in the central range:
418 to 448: -0.62 N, 28.8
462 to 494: -3.28 N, 33.4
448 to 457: 0.39 N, 27.8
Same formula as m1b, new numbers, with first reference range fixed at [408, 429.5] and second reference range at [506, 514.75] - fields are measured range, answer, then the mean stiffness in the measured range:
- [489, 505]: -0.08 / 33.1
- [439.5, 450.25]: -0.04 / 30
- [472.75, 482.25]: -0.09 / 32.8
